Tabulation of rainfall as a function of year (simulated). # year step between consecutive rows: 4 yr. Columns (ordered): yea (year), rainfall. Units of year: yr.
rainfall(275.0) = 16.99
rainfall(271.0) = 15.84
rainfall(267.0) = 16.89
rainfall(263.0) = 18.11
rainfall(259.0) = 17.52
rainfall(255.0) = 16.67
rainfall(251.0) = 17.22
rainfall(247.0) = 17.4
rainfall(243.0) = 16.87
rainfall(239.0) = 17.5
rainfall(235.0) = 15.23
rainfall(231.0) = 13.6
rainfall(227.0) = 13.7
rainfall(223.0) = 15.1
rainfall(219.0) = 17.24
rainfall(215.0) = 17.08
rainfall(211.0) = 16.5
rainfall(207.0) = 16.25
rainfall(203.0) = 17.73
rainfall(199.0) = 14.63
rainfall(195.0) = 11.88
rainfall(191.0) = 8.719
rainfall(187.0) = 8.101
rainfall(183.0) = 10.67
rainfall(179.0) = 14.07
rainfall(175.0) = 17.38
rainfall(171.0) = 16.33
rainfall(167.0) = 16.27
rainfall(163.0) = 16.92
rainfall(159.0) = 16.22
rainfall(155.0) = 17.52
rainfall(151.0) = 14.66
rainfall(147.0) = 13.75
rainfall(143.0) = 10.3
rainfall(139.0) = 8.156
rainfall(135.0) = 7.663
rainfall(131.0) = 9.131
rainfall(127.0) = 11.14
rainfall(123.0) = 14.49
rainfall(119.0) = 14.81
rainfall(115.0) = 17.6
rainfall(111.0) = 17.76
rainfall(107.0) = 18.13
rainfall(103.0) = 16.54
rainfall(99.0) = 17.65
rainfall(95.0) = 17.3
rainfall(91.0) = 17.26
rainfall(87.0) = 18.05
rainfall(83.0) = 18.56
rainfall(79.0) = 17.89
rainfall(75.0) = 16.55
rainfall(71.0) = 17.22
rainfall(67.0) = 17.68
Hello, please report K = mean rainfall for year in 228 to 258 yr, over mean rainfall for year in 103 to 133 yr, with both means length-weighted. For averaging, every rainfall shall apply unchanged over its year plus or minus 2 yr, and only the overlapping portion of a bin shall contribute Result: 1.10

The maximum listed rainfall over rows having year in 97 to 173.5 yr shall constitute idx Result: 18.13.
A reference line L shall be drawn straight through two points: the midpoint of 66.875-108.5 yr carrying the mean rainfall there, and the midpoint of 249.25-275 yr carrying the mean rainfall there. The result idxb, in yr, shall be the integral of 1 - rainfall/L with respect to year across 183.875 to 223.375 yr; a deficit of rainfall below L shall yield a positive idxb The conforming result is 6.9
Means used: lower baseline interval 17.5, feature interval 14.2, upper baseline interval 17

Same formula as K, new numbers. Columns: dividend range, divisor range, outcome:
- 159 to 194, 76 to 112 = 0.77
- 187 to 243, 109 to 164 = 1.10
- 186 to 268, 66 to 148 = 1.03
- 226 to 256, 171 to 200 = 1.30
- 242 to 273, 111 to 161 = 1.30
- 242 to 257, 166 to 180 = 1.06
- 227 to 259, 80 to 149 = 1.11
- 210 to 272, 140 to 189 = 1.15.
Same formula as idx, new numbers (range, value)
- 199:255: 17.73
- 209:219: 17.24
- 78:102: 18.56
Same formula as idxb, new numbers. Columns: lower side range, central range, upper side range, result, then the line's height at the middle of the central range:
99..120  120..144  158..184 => 9.05 yr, 16.6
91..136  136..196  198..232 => 8.23 yr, 15.5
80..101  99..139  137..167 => 5.42 yr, 16.1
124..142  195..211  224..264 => -2.24 yr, 13.8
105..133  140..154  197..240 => 2.00 yr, 15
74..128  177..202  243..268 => 8.02 yr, 17.1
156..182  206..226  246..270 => 0.43 yr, 16.7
